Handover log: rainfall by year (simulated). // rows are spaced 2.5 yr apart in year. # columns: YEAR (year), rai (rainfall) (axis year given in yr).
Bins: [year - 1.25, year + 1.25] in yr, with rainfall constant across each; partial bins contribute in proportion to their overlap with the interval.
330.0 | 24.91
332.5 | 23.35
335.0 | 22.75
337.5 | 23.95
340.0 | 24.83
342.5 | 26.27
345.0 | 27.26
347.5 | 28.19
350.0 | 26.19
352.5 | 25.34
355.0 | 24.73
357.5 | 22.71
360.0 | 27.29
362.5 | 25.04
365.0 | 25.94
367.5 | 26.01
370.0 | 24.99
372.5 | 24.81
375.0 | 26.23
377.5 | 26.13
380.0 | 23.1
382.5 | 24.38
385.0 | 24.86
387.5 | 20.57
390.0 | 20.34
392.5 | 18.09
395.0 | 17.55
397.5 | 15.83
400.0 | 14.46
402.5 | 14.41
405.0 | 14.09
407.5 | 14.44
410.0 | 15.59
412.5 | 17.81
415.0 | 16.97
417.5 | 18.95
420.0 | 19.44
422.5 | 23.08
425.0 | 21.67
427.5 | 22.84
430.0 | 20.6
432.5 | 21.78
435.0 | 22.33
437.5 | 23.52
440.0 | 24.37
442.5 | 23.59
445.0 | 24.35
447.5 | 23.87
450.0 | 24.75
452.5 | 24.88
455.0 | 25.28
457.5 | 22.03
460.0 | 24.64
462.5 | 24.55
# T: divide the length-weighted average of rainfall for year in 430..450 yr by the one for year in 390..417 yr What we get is 1.44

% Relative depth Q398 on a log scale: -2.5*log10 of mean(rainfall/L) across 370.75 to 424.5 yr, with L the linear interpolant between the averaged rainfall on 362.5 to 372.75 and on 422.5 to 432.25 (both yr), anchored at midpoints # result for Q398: 0.20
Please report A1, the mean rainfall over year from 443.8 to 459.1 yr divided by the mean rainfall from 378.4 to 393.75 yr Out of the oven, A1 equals 1.1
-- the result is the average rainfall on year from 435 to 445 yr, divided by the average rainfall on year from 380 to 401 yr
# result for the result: 1.20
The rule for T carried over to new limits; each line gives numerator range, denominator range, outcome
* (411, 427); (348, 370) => 0.77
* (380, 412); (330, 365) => 0.72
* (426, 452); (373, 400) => 1.08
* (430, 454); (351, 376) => 0.93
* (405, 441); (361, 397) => 0.86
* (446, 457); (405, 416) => 1.54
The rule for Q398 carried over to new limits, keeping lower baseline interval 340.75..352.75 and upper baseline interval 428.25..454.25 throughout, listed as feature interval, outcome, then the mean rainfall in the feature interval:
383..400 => 0.28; 19.4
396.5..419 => 0.47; 15.9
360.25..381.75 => 0.02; 25.4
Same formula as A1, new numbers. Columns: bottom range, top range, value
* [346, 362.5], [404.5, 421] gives 0.65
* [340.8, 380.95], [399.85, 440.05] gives 0.75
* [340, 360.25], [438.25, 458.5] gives 0.93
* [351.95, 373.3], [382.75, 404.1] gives 0.73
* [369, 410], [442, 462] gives 1.20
